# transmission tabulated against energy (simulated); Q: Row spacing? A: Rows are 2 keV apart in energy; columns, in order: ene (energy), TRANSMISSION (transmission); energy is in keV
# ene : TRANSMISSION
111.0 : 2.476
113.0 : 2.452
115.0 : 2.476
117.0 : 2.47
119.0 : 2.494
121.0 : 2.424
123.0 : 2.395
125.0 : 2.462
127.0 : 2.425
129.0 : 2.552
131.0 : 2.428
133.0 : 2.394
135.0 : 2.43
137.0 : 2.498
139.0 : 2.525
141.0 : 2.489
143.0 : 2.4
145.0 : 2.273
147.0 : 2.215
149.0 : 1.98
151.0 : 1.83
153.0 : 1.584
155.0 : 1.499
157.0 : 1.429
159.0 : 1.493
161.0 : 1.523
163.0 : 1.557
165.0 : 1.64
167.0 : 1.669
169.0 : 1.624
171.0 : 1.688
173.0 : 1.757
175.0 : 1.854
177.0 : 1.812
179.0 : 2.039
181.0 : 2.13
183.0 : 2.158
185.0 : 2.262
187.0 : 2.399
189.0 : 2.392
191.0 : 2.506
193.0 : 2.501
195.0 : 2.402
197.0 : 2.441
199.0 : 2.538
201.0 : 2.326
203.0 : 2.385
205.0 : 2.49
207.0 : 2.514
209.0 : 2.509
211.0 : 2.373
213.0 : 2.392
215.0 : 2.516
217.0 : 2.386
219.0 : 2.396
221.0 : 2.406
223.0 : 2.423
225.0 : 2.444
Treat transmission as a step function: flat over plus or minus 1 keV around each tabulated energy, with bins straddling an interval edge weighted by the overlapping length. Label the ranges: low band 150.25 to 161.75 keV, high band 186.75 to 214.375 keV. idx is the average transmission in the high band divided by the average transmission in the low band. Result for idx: 1.57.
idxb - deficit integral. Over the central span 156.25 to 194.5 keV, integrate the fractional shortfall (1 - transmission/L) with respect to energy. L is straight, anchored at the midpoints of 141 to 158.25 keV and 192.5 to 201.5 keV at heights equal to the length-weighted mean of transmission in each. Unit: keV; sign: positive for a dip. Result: 5.1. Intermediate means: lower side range 1.93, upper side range 2.44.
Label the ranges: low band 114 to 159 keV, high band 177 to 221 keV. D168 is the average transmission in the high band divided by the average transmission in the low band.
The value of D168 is 1.06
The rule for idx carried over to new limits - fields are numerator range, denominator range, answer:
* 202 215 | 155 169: 1.58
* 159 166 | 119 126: 0.64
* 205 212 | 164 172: 1.49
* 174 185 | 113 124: 0.82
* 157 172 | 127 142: 0.64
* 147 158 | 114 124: 0.70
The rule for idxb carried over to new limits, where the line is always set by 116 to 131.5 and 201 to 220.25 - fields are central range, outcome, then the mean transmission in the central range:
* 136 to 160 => 4.24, 2.02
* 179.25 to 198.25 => 0.74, 2.34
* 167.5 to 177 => 2.75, 1.74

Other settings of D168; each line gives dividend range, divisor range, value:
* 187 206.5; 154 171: 1.56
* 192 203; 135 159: 1.18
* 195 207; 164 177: 1.42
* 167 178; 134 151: 0.75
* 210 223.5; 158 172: 1.51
